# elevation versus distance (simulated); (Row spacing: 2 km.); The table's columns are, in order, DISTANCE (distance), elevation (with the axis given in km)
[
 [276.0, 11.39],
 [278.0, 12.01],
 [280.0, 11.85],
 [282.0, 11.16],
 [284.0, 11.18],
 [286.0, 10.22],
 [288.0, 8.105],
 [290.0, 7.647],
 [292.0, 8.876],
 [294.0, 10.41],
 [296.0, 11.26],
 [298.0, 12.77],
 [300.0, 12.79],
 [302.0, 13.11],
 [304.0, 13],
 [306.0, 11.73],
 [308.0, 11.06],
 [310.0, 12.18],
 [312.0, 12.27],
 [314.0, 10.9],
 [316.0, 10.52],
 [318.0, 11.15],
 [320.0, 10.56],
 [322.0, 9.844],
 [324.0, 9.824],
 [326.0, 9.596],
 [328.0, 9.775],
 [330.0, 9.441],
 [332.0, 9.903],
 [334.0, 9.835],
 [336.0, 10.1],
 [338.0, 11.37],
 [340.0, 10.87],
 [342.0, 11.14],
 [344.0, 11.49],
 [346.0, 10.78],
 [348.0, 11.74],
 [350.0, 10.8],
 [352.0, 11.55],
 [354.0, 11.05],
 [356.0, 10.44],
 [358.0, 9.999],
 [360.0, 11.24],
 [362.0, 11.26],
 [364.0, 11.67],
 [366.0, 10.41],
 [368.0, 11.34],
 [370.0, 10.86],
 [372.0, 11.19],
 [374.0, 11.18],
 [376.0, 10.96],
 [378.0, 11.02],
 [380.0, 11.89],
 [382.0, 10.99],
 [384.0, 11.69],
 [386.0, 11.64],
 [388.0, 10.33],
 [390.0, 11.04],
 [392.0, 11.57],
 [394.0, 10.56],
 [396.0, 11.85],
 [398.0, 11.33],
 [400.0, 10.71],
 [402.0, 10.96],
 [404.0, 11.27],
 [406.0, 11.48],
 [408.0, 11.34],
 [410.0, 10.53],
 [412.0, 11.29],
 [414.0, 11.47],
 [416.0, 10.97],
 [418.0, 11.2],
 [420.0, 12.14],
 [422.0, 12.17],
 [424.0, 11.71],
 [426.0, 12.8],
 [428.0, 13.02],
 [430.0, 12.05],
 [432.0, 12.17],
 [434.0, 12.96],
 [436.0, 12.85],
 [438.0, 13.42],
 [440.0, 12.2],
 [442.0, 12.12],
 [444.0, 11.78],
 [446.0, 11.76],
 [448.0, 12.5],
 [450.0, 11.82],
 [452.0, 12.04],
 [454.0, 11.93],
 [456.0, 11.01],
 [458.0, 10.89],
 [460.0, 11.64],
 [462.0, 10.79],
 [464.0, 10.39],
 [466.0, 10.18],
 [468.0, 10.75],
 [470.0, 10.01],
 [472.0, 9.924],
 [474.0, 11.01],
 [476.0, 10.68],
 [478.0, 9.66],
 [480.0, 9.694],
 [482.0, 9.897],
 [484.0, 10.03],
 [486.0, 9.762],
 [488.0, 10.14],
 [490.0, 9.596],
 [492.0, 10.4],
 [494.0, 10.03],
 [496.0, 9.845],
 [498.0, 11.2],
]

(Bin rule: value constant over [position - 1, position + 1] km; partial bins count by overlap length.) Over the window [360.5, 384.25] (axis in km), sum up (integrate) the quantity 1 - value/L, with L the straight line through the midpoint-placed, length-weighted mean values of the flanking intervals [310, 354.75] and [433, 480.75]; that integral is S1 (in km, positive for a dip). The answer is -0.6 km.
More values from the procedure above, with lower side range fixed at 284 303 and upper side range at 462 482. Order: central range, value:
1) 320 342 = 0.85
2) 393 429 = -3.84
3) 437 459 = -3.50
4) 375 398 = -1.78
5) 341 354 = -0.90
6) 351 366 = -0.72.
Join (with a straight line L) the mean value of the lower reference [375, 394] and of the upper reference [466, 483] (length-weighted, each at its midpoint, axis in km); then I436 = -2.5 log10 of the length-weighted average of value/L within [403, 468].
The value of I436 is -0.107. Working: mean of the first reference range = 11.2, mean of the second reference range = 10.2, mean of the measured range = 11.7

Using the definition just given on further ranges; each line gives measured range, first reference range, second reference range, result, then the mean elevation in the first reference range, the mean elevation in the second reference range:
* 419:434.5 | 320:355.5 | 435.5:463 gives -0.067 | 10.5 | 11.9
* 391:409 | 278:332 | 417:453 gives 0.061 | 10.8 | 12.3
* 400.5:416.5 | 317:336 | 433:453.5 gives 0.046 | 10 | 12.3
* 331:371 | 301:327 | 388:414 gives 0.028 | 11.2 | 11.1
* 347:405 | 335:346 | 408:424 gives 0.006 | 11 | 11.4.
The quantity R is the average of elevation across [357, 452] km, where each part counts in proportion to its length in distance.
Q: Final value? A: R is 11.6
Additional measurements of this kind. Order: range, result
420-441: 12.5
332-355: 10.9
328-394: 10.9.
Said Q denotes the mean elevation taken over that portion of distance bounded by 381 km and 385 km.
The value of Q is 11.3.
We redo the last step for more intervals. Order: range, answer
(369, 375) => 11.1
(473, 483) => 10.2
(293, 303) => 12.1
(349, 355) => 11.1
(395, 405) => 11.2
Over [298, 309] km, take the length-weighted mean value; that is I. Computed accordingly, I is 12.4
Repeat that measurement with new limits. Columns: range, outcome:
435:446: 12.4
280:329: 10.9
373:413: 11.2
